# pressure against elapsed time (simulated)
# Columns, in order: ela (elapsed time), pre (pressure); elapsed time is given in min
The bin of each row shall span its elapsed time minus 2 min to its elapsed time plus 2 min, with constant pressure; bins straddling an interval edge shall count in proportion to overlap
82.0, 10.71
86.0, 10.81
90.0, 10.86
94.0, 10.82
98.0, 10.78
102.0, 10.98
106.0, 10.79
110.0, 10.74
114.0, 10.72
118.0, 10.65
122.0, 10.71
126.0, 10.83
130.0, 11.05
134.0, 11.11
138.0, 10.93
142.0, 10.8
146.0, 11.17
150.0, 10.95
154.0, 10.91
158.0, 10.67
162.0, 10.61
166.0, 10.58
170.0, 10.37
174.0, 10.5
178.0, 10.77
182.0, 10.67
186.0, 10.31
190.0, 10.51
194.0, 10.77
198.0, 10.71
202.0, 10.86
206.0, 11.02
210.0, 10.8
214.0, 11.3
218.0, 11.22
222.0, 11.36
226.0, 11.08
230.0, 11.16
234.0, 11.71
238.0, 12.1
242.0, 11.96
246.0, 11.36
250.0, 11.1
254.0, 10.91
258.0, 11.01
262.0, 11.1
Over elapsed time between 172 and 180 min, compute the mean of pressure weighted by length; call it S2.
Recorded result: 10.6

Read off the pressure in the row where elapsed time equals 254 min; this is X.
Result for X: 10.91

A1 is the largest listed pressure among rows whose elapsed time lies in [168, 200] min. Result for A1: 10.77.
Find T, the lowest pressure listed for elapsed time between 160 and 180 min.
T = 10.37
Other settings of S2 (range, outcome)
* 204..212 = 10.9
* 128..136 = 11.1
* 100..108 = 10.9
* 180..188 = 10.5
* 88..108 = 10.8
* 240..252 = 11.5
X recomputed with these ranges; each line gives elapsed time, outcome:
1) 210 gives 10.8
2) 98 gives 10.78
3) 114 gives 10.72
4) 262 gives 11.1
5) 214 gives 11.3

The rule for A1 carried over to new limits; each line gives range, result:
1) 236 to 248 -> 12.1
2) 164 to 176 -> 10.58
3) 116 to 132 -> 11.05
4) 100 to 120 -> 10.98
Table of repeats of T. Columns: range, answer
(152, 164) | 10.61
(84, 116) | 10.72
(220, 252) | 11.08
